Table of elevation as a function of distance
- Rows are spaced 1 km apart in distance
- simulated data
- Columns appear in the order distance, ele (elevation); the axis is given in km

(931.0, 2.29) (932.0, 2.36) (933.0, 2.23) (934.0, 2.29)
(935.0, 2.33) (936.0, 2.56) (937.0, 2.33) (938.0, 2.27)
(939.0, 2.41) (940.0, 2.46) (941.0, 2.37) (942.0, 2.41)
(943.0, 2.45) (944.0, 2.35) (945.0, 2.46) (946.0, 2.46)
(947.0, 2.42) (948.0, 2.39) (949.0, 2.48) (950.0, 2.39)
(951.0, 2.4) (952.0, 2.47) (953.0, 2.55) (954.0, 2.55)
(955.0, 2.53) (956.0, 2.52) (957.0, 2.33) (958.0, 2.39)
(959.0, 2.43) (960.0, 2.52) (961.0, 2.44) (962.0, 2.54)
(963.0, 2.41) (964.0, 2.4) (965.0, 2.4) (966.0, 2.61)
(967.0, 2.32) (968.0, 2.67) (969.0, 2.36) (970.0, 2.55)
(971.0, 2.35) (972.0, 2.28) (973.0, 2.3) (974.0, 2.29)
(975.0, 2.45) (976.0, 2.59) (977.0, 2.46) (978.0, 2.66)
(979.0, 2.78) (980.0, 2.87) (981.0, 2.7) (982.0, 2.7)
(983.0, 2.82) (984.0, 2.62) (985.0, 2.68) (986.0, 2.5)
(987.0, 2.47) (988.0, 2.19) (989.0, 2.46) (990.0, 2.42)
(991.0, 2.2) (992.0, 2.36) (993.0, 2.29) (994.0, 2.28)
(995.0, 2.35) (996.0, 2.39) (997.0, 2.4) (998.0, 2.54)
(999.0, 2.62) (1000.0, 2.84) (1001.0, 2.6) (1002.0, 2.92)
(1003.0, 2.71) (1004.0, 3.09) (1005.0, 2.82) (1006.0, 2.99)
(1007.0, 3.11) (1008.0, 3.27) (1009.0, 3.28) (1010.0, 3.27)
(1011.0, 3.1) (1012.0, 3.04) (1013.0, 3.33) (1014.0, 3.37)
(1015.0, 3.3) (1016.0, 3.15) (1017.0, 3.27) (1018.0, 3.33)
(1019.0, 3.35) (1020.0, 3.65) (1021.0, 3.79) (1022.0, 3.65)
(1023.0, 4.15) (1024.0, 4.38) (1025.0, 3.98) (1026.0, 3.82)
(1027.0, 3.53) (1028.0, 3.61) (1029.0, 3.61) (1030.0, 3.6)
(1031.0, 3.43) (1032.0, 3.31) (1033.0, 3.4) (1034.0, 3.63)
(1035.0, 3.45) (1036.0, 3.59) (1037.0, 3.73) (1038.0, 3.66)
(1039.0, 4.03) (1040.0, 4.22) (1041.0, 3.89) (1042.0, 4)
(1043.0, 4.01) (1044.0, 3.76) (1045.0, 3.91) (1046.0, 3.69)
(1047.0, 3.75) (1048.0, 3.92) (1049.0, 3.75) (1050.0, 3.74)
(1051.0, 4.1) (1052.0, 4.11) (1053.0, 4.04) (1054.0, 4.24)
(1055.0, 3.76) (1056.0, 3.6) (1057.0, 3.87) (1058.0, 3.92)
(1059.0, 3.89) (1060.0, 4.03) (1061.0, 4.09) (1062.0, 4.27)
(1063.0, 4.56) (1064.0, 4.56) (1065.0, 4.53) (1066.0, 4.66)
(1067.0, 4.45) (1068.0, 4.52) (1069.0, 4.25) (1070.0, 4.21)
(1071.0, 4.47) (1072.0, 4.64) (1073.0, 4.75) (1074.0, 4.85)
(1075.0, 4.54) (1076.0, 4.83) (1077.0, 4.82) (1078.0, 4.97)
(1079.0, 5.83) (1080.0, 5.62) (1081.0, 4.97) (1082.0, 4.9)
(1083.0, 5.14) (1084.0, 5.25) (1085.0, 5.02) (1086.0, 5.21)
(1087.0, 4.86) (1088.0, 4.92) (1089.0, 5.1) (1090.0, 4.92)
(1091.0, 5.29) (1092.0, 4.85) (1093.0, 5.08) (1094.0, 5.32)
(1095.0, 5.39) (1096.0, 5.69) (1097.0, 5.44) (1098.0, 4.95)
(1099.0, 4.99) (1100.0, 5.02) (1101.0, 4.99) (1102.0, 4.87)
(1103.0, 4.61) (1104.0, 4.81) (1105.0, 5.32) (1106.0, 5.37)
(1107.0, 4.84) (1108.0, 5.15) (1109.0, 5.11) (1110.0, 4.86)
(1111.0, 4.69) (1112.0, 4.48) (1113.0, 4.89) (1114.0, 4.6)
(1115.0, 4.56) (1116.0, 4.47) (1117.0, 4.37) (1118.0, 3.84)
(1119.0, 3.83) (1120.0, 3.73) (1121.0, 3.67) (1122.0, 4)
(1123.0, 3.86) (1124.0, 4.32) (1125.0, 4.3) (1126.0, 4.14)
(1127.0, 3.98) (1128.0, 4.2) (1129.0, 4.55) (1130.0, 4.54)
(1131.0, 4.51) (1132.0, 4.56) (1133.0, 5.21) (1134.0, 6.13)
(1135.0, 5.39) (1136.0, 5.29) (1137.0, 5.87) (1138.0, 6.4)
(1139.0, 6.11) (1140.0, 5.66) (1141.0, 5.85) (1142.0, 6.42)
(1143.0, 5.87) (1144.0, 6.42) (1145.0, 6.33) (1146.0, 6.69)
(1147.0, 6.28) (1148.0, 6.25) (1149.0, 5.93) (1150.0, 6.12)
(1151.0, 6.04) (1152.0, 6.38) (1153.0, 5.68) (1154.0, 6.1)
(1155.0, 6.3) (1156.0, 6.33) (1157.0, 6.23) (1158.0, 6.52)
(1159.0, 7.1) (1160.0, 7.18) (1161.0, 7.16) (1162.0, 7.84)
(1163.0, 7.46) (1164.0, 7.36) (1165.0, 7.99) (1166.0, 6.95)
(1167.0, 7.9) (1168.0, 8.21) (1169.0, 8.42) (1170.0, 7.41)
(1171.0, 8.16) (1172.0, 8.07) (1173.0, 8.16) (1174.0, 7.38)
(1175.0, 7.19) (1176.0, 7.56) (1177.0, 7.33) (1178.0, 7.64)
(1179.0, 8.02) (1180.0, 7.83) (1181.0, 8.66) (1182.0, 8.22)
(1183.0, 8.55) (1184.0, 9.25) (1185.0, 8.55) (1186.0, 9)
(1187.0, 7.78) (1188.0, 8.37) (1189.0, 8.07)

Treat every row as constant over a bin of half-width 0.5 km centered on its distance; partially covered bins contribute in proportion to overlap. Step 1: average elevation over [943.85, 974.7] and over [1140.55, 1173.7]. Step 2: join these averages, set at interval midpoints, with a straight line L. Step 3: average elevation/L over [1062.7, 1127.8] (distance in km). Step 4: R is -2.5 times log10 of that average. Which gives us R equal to 0.15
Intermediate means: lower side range 2.44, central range 4.75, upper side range 6.89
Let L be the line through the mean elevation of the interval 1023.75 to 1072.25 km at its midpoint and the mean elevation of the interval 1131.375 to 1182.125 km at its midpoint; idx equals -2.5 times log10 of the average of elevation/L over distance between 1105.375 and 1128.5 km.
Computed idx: 0.29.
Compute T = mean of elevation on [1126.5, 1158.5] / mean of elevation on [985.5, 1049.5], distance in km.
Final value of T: 1.8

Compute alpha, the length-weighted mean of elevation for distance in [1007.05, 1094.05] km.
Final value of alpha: 4.12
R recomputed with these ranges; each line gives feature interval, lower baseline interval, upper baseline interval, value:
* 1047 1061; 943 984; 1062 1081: 0.11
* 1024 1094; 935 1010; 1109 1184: 0.01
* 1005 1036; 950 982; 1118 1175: 0.03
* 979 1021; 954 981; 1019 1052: 0.10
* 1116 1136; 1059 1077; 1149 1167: 0.33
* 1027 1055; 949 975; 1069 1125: 0.01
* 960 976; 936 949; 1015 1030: 0.15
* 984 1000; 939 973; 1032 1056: 0.23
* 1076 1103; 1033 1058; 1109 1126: -0.23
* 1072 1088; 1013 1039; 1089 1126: -0.16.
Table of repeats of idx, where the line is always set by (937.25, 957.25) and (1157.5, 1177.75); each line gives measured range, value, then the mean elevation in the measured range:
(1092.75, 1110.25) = 0.180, 5.1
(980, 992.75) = 0.305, 2.52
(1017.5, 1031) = 0.140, 3.72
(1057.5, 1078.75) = 0.172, 4.48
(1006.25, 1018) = 0.218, 3.23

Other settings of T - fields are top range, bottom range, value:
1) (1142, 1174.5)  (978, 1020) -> 2.47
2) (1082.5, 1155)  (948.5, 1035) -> 1.81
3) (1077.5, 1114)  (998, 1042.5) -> 1.48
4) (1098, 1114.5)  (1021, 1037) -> 1.33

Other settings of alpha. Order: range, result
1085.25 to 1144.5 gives 4.94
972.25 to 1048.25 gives 3.14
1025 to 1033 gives 3.58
